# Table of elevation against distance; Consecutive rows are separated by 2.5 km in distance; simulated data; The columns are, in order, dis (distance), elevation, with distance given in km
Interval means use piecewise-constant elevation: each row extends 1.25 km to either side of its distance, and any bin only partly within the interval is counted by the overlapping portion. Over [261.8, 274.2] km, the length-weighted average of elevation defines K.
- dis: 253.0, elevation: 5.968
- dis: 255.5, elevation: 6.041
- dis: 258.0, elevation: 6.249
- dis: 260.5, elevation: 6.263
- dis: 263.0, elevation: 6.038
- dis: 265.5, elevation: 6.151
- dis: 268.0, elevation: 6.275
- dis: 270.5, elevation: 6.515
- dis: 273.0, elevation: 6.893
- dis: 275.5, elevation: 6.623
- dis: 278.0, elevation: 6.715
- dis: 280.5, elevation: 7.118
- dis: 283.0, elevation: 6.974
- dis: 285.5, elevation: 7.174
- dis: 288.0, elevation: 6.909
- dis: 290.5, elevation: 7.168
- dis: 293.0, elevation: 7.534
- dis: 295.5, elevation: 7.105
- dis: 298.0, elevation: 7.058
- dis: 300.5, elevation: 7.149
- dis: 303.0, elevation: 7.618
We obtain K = 6.37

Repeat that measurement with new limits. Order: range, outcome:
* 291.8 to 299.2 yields 7.23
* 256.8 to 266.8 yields 6.18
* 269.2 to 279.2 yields 6.68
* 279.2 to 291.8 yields 7.07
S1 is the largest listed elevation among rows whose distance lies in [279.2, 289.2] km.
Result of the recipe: 7.174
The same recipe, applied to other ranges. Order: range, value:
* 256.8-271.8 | 6.515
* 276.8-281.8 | 7.118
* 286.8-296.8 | 7.534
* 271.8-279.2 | 6.893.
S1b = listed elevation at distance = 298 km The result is 7.058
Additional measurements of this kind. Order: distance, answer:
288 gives 6.909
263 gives 6.038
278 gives 6.715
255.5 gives 6.041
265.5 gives 6.151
